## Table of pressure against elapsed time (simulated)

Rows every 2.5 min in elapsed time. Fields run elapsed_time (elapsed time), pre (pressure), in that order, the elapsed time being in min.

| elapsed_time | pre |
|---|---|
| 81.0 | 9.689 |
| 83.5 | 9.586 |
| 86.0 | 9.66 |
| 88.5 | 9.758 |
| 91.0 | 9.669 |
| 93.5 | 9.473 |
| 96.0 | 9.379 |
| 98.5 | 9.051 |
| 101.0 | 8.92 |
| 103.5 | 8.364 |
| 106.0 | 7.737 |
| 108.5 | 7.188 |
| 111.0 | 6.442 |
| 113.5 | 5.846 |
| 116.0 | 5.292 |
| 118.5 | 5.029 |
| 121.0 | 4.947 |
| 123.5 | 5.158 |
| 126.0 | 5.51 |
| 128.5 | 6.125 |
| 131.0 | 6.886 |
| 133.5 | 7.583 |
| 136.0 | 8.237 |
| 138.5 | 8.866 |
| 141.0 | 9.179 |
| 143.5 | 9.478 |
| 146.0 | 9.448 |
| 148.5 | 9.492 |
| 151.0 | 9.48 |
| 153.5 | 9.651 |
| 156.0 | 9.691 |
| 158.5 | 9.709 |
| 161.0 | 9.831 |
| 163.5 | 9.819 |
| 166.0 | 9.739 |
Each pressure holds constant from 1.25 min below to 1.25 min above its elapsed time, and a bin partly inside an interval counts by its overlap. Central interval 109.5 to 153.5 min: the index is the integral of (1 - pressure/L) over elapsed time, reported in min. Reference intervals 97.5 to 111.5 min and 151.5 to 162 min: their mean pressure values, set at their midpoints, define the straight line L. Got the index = 8.12 min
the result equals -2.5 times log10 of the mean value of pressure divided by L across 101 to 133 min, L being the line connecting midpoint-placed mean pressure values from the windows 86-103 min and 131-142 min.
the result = 0.35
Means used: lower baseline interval 9.35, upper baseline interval 8.27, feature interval 6.35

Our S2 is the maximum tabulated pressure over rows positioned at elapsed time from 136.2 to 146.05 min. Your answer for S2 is 9.478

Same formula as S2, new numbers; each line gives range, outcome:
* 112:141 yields 9.179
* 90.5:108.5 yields 9.669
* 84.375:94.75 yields 9.758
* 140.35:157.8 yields 9.691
